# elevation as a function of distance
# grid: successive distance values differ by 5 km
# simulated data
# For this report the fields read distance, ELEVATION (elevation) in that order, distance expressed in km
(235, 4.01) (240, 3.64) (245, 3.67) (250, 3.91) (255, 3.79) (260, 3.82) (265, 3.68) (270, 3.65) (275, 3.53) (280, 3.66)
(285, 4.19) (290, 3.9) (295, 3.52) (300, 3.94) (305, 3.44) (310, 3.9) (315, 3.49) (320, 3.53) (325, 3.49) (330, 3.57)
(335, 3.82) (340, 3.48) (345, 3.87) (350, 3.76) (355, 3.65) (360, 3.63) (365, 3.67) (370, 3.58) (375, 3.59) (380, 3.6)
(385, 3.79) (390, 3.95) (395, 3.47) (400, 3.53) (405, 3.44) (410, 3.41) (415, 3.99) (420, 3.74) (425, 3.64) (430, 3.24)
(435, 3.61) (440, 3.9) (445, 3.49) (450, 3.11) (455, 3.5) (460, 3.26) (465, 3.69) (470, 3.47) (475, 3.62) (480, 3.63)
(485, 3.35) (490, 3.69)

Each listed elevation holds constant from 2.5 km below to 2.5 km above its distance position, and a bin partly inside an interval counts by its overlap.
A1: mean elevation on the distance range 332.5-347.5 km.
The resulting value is 3.72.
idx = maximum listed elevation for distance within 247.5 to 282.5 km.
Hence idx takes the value 3.91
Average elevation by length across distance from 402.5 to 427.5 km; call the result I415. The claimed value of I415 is 3.64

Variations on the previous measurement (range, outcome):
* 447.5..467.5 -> 3.39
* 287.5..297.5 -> 3.71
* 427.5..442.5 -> 3.58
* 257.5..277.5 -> 3.67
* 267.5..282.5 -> 3.61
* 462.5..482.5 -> 3.6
